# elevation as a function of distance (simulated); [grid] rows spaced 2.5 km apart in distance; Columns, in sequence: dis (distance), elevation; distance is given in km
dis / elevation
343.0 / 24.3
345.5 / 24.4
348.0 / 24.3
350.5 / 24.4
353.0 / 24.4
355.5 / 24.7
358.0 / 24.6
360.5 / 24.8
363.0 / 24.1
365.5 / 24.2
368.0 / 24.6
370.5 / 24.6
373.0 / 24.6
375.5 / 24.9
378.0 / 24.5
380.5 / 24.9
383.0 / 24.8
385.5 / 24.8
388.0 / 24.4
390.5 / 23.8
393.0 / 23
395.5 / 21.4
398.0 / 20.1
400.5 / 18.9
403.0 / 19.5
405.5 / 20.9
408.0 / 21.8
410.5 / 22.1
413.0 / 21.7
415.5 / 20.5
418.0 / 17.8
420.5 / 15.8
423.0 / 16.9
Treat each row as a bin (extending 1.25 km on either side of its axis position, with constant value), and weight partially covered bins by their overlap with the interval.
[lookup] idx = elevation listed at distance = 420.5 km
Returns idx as 15.8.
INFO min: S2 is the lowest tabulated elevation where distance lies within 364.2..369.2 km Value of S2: 24.2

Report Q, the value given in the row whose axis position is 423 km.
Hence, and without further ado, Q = 16.9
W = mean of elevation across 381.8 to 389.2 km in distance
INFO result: 24.7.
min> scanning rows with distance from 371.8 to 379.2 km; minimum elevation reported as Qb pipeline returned 24.5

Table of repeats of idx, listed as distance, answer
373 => 24.6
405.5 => 20.9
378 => 24.5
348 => 24.3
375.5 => 24.9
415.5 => 20.5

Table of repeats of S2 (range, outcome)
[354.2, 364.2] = 24.1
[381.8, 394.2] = 23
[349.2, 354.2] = 24.4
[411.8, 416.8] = 20.5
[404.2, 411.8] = 20.9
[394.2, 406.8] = 18.9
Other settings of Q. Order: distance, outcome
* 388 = 24.4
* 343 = 24.3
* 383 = 24.8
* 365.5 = 24.2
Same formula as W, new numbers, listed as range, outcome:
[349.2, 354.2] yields 24.4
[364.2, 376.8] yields 24.6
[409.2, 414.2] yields 21.9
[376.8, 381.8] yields 24.7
